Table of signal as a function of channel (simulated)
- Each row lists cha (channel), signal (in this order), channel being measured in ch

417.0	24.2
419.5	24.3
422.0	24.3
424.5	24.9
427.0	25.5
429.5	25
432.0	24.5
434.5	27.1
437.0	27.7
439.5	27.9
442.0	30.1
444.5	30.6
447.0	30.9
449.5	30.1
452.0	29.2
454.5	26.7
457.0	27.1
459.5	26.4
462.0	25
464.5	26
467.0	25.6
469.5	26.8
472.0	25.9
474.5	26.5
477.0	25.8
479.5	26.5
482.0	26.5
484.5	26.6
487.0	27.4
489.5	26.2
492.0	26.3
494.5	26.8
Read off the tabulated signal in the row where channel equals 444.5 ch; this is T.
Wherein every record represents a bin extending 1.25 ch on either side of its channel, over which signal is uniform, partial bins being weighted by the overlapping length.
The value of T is 30.6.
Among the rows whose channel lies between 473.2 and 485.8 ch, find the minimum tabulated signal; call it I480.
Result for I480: 25.8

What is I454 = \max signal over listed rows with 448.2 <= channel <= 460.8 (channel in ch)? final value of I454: 30.1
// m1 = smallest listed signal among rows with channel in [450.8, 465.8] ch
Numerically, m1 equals 25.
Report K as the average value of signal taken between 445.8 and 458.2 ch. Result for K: 28.8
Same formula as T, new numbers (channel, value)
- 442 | 30.1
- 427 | 25.5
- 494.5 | 26.8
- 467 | 25.6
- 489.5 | 26.2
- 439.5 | 27.9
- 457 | 27.1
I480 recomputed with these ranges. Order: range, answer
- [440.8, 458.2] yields 26.7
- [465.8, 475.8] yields 25.6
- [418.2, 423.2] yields 24.3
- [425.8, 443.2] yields 24.5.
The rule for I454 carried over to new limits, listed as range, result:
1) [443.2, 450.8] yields 30.9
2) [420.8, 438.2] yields 27.7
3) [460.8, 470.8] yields 26.8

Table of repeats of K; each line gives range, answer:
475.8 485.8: 26.4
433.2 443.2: 28.2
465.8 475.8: 26.2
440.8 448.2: 30.5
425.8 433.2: 25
